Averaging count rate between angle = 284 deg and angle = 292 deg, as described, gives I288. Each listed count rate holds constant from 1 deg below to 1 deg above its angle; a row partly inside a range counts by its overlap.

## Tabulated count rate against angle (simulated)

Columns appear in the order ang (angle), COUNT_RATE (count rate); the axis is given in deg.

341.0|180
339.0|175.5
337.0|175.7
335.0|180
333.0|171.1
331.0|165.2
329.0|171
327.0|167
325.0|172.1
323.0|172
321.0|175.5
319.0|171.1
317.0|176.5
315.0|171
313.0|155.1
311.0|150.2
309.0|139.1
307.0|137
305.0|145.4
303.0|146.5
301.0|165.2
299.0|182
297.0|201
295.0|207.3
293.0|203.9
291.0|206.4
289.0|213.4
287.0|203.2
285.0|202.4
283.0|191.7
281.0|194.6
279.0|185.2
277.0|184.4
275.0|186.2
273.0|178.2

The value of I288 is 206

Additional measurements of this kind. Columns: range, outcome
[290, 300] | 200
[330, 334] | 168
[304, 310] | 140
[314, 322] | 174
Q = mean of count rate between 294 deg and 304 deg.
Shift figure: 180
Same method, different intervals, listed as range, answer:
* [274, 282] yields 188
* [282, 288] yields 199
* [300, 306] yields 152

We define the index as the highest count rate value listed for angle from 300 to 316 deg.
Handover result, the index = 171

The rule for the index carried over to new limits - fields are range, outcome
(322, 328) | 172.1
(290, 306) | 207.3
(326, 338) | 180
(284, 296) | 213.4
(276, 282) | 194.6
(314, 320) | 176.5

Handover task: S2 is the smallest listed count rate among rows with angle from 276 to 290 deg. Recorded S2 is 184.4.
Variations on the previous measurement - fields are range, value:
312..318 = 155.1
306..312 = 137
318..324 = 171.1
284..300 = 182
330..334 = 165.2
